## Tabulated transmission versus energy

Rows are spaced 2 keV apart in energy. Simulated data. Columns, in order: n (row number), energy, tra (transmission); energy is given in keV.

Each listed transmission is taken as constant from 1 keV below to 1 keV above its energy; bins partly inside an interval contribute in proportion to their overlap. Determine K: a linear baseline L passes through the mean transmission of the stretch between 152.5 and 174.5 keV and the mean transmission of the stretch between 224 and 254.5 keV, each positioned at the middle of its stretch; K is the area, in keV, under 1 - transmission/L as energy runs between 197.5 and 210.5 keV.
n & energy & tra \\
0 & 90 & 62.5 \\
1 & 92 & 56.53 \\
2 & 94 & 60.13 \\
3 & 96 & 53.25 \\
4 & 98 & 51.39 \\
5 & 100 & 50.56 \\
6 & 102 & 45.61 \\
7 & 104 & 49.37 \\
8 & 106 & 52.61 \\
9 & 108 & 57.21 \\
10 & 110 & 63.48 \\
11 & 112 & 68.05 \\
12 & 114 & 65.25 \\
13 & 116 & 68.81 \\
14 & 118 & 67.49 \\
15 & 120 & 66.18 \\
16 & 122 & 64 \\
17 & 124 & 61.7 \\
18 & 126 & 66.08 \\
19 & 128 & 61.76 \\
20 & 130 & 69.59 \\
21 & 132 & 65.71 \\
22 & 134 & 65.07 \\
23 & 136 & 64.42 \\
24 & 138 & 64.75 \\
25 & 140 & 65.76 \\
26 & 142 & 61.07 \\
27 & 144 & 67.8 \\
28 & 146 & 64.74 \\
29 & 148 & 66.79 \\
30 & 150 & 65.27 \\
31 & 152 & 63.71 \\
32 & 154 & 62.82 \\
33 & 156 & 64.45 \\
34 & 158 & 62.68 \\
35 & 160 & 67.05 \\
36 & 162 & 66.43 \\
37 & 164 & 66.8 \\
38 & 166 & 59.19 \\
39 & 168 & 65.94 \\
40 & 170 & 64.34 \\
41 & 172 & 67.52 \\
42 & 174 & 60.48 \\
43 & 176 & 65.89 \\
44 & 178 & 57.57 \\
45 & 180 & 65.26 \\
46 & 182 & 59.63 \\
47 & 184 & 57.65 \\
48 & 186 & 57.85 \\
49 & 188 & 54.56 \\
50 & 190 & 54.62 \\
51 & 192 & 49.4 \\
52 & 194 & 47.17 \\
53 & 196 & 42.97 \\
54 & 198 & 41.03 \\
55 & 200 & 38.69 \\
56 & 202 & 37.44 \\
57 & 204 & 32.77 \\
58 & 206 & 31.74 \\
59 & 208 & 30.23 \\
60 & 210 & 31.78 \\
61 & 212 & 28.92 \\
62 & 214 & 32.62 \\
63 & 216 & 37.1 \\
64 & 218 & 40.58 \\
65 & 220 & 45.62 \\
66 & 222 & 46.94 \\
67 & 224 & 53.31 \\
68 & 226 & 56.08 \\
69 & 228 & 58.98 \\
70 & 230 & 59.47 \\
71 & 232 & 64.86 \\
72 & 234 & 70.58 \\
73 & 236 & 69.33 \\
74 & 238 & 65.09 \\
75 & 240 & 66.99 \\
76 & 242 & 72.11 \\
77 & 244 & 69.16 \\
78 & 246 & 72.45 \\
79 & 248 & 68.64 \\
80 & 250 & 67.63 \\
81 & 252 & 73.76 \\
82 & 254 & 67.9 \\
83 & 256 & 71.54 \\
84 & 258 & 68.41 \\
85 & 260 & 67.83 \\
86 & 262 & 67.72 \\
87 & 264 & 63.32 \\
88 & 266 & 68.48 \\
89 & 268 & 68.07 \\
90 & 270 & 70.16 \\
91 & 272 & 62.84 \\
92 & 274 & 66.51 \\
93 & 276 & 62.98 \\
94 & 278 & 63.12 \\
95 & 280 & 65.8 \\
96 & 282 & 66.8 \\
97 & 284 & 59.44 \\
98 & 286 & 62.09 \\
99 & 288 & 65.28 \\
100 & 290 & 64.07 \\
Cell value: 6.1 keV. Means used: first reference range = 64.4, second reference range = 66.4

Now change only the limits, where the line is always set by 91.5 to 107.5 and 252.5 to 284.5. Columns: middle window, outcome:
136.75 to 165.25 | -4.1 keV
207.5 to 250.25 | 5.7 keV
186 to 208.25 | 6.4 keV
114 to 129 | -3.0 keV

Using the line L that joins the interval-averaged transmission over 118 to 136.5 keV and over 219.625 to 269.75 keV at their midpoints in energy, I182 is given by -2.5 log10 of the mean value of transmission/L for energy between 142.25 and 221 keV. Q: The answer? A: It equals 0.22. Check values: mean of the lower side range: 65.1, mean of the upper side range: 65.3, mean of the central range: 53.3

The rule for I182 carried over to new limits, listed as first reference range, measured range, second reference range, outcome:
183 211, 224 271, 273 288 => -0.200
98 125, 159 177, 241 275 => -0.029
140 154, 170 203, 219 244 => 0.171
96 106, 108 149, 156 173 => -0.159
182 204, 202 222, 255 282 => 0.435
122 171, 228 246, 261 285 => -0.029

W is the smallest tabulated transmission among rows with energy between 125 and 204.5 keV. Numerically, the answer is 32.77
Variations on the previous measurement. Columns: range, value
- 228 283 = 58.98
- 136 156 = 61.07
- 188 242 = 28.92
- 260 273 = 62.84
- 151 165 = 62.68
